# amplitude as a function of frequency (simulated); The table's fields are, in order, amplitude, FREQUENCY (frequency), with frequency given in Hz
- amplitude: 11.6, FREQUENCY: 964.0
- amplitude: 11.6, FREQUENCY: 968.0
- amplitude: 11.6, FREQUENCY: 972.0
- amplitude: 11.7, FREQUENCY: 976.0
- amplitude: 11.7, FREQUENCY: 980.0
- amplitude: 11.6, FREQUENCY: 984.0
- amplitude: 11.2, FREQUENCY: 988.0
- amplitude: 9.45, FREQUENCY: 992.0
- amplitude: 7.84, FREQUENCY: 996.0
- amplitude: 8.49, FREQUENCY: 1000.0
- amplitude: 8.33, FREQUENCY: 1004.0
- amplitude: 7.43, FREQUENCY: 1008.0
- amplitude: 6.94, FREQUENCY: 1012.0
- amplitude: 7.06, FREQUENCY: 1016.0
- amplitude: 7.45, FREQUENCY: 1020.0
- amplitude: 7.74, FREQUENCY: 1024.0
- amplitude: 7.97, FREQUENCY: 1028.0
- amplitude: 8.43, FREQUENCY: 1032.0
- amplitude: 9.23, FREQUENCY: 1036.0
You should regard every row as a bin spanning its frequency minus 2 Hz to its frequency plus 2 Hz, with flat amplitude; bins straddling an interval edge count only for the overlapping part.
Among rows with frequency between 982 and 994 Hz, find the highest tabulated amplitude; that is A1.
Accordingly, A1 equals 11.6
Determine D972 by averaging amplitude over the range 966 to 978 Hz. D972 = 11.6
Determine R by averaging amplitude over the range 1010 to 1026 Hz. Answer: 7.3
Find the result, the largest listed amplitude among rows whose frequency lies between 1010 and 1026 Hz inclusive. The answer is 7.74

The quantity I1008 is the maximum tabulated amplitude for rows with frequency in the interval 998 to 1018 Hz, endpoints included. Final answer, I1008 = 8.49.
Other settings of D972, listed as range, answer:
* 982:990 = 11.4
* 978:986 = 11.6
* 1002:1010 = 7.88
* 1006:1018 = 7.14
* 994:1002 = 8.16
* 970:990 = 11.6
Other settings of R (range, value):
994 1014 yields 7.81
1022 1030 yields 7.86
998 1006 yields 8.41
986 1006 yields 9.06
